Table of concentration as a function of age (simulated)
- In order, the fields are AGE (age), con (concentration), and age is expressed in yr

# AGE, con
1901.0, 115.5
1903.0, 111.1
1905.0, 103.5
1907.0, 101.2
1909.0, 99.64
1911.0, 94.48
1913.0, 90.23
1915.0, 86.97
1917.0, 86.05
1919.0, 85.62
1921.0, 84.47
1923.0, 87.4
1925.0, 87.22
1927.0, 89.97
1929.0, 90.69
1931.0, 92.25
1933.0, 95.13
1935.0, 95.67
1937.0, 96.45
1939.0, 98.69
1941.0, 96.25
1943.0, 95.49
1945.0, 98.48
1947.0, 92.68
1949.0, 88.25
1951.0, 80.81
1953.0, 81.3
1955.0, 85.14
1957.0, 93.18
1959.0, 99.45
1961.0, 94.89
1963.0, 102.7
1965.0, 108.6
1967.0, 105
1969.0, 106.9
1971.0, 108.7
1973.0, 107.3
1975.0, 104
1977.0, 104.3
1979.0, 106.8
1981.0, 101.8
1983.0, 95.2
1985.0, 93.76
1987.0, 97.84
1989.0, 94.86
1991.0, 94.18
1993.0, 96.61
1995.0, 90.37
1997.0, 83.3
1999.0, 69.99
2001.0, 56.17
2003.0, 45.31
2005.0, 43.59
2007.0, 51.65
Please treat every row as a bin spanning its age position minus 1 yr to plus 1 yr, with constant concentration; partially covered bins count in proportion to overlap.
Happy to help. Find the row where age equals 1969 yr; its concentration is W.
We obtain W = 106.9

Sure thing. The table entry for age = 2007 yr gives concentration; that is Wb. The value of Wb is 51.65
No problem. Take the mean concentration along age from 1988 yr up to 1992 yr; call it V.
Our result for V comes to 94.5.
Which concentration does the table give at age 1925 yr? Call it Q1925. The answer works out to 87.22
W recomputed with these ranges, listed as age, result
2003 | 45.31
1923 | 87.4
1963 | 102.7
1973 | 107.3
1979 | 106.8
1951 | 80.81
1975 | 104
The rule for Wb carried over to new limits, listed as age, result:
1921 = 84.47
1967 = 105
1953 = 81.3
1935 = 95.67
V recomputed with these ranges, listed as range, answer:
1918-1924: 85.8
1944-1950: 93.1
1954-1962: 93.2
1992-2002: 79.3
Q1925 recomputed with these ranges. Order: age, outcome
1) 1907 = 101.2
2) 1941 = 96.25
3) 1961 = 94.89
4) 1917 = 86.05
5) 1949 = 88.25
